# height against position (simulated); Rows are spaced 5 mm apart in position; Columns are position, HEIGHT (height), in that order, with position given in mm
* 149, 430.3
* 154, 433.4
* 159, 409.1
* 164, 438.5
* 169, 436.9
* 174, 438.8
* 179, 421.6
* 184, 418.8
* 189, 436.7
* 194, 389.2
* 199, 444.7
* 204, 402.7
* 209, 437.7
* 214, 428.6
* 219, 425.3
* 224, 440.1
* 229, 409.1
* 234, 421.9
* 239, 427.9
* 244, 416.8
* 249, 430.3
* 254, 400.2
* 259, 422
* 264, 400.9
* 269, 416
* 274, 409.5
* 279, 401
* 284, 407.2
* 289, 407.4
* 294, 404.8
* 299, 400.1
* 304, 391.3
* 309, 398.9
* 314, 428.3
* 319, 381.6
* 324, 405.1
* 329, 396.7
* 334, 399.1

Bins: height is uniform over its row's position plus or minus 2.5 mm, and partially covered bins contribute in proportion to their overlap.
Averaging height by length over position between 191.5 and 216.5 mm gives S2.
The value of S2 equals 421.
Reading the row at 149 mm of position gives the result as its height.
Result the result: 430.3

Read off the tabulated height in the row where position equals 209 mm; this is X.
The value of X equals 437.7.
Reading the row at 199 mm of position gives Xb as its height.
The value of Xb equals 444.7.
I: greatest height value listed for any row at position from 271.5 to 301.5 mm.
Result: 409.5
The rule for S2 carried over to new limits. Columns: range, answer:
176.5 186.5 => 420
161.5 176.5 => 438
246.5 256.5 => 415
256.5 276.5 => 412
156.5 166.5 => 424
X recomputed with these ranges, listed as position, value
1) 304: 391.3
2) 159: 409.1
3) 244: 416.8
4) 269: 416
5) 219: 425.3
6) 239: 427.9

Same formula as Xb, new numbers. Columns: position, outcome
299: 400.1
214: 428.6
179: 421.6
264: 400.9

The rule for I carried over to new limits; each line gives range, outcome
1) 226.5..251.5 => 430.3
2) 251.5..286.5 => 422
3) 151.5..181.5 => 438.8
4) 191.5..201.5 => 444.7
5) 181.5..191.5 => 436.7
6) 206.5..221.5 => 437.7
